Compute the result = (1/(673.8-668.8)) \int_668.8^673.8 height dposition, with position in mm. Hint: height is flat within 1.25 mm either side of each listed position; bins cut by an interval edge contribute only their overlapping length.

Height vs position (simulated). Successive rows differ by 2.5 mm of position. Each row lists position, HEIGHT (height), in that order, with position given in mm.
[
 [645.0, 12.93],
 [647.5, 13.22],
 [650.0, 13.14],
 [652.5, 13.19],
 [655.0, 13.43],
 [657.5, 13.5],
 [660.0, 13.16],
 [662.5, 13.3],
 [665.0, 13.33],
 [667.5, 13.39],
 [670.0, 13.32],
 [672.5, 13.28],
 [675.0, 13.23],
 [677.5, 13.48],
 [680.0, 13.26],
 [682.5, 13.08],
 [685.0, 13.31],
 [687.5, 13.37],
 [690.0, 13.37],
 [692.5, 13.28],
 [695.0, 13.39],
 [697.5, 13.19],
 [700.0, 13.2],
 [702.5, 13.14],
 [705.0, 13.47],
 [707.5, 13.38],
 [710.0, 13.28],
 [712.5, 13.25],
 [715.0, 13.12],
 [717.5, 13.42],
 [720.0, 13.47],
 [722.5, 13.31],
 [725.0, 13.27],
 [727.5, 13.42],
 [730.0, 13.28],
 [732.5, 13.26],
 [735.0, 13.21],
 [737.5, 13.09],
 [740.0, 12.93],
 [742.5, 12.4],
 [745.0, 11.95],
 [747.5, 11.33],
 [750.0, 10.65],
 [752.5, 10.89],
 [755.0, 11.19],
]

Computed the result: 13.3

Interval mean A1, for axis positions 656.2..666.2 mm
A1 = 13.3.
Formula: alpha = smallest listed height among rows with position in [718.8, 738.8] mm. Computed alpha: 13.09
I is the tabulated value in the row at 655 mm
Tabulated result 13.43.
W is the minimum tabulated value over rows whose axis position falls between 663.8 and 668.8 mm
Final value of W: 13.33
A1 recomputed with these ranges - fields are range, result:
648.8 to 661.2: 13.3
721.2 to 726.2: 13.3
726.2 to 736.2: 13.3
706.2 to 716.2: 13.3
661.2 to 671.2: 13.3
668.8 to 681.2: 13.3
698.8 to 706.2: 13.3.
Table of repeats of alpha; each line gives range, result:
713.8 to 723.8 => 13.12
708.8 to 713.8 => 13.25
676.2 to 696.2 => 13.08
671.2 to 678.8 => 13.23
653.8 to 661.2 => 13.16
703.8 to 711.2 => 13.28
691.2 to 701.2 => 13.19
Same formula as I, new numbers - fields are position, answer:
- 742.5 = 12.4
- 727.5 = 13.42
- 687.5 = 13.37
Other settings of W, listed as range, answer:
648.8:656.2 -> 13.14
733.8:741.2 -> 12.93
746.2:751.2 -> 10.65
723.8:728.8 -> 13.27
